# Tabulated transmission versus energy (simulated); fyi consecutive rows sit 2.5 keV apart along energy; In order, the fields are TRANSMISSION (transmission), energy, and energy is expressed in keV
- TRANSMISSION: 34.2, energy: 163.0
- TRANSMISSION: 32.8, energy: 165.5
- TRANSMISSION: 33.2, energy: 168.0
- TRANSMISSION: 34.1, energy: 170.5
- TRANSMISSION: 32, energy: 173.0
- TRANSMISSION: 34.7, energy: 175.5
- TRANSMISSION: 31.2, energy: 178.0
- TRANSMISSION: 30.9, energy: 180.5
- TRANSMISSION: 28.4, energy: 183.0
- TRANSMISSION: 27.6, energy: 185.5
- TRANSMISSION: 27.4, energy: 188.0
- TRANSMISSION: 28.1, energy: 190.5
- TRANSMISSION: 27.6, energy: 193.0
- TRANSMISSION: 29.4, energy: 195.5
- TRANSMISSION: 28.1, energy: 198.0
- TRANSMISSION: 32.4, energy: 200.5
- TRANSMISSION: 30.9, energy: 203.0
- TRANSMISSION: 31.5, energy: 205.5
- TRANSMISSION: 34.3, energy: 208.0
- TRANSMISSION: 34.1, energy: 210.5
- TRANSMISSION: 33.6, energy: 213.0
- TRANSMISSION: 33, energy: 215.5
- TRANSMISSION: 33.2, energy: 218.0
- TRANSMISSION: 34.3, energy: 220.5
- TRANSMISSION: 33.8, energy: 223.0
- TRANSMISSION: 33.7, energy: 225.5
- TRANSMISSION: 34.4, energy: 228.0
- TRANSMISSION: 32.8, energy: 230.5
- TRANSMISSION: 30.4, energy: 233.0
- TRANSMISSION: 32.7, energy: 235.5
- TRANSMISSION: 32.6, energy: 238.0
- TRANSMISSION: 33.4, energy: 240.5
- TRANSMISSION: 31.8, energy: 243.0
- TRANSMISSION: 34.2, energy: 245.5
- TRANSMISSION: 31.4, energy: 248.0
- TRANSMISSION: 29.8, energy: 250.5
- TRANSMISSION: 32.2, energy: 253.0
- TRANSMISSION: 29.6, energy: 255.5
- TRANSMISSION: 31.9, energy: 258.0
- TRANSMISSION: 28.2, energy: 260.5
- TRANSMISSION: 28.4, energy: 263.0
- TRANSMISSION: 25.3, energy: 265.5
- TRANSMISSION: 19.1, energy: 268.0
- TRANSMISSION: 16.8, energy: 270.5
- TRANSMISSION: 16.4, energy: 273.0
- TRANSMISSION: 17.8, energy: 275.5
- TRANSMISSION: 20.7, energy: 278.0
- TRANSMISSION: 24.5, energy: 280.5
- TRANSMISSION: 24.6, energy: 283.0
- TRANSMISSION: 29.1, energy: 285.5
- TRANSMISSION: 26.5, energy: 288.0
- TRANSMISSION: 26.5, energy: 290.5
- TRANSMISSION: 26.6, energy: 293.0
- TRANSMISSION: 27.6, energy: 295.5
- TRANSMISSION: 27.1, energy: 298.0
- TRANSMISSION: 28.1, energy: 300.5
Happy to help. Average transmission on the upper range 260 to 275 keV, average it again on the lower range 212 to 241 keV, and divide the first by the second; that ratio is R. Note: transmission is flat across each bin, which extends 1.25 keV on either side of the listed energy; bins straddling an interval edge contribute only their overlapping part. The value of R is 0.66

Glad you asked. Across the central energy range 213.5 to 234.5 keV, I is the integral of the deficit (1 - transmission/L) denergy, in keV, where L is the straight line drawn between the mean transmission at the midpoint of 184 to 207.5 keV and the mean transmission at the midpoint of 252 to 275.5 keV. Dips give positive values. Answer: -4.4 keV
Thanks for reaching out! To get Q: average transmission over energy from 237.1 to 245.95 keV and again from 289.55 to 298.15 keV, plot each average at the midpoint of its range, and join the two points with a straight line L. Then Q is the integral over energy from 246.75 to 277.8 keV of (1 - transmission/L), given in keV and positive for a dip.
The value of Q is 5.4 keV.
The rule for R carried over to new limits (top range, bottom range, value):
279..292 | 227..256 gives 0.81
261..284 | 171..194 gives 0.72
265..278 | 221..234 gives 0.57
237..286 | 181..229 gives 0.86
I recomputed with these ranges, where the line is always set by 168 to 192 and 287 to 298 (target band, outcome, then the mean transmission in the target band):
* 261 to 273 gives 2.4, 22.1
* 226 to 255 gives -3.8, 32.3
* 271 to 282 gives 3.1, 19.8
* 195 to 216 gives -1.6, 32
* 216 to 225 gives -1.4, 33.7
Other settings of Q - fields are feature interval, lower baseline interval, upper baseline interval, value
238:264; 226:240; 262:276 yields -4.54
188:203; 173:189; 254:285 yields 0.02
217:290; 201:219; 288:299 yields 3.30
